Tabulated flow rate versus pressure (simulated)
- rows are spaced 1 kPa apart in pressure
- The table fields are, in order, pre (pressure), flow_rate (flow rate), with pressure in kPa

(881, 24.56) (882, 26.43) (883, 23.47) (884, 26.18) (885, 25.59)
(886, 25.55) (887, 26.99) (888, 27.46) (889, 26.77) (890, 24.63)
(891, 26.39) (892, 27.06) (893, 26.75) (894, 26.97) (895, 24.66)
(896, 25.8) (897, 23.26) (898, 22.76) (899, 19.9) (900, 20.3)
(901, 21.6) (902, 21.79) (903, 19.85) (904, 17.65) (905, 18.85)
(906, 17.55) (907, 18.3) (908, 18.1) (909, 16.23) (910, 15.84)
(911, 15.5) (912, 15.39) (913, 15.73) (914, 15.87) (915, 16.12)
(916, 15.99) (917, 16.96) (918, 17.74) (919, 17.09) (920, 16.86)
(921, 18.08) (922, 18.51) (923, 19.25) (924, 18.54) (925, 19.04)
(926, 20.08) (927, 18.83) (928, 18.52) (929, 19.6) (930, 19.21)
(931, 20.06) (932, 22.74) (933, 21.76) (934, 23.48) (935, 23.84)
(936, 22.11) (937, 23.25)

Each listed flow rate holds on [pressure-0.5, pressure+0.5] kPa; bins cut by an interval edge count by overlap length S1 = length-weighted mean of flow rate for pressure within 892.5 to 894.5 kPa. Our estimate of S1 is 26.9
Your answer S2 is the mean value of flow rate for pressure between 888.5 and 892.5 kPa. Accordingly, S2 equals 26.2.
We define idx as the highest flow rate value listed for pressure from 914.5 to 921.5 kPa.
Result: 18.08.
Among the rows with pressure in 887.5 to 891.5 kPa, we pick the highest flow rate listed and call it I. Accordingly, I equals 27.46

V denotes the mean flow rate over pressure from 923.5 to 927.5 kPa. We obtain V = 19.1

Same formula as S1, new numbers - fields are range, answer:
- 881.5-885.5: 25.4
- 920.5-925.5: 18.7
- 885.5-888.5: 26.7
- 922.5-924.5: 18.9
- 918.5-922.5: 17.6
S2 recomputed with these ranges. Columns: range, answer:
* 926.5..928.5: 18.7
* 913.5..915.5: 16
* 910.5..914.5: 15.6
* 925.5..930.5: 19.2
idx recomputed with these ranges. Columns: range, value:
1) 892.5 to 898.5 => 26.97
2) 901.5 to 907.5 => 21.79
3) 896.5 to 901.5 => 23.26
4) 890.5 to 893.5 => 27.06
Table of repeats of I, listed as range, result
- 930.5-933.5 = 22.74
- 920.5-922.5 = 18.51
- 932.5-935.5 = 23.84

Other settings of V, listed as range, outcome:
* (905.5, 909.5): 17.5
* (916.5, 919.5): 17.3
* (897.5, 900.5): 21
